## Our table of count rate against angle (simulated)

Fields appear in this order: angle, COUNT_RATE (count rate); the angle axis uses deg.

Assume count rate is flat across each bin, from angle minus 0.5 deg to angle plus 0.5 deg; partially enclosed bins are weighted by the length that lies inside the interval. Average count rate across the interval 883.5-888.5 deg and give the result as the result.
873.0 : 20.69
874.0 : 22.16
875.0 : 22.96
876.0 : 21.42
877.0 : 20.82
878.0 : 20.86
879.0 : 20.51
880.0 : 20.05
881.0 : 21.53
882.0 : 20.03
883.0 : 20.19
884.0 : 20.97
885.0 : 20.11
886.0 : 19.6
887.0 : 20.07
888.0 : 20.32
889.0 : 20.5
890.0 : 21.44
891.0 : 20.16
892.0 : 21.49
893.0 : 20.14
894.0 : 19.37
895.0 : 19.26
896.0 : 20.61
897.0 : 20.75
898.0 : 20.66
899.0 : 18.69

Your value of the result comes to 20.2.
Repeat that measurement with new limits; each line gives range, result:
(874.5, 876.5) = 22.2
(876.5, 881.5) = 20.8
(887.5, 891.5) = 20.6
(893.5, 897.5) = 20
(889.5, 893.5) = 20.8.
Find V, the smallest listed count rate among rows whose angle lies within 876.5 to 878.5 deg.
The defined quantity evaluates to 20.82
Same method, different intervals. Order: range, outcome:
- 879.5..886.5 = 19.6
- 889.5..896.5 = 19.26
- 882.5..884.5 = 20.19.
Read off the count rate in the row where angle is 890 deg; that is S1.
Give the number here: 21.44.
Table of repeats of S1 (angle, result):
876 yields 21.42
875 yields 22.96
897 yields 20.75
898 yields 20.66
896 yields 20.61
